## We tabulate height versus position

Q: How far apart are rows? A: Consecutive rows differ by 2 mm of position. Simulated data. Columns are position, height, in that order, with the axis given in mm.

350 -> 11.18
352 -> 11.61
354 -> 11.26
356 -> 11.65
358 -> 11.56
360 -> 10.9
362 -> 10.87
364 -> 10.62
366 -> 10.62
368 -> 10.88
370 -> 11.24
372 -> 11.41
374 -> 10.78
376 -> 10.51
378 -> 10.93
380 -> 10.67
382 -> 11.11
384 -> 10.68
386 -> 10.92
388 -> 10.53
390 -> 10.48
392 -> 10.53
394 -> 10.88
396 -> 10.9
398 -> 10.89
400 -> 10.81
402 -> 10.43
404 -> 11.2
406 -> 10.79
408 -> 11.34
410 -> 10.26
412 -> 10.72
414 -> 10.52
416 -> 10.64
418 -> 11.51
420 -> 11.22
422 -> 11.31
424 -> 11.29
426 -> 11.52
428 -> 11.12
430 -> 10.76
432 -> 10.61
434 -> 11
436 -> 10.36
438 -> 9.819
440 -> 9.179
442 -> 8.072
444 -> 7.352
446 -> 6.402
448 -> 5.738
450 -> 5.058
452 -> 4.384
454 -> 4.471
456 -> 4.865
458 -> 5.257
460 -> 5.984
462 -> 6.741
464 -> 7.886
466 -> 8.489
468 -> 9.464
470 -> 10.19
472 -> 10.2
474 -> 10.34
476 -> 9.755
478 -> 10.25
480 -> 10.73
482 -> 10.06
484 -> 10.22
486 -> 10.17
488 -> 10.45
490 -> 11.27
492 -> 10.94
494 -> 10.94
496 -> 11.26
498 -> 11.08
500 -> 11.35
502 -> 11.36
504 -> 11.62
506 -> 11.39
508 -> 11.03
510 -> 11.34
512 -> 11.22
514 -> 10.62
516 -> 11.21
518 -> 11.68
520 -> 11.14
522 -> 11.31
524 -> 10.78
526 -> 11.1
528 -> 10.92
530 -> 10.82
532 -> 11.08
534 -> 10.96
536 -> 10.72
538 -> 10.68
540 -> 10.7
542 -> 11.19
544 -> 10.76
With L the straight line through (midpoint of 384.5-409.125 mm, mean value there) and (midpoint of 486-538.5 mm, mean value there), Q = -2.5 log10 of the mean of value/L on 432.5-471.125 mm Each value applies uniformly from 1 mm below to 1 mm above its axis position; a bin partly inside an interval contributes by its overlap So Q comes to 0.415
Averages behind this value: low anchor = 10.8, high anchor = 11.1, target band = 7.46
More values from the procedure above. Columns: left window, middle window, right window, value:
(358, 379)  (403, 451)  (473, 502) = 0.09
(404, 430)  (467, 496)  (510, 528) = 0.07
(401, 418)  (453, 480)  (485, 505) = 0.33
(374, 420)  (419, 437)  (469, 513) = -0.02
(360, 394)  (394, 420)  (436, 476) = -0.14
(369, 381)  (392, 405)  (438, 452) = -0.13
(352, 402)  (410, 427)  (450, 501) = -0.10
